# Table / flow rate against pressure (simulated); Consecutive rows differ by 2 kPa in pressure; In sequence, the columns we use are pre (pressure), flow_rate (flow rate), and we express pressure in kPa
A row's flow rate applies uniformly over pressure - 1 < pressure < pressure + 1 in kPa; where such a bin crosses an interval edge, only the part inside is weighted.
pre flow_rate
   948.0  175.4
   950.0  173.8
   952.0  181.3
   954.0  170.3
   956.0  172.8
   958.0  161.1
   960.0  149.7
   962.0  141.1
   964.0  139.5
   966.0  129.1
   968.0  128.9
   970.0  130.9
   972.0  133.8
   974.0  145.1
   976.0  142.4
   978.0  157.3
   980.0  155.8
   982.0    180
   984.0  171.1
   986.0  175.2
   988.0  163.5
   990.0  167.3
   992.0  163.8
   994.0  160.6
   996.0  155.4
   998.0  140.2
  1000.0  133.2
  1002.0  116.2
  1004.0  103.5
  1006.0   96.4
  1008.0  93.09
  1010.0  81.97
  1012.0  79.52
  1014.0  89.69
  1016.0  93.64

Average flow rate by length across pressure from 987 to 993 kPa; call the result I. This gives 165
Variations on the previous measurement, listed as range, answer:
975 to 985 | 161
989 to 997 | 162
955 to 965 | 153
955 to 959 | 167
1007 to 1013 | 84.9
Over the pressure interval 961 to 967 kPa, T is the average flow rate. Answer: 137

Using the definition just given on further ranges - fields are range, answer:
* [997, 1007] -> 118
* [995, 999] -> 148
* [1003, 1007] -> 100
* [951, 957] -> 175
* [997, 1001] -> 137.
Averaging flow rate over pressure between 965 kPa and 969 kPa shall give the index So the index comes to 129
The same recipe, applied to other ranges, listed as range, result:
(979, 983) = 168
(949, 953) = 178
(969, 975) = 137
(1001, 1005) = 110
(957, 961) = 155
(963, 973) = 132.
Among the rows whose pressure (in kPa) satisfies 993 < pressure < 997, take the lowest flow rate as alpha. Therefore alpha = 155.4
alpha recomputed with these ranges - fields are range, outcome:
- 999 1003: 116.2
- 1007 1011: 81.97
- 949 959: 161.1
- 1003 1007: 96.4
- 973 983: 142.4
